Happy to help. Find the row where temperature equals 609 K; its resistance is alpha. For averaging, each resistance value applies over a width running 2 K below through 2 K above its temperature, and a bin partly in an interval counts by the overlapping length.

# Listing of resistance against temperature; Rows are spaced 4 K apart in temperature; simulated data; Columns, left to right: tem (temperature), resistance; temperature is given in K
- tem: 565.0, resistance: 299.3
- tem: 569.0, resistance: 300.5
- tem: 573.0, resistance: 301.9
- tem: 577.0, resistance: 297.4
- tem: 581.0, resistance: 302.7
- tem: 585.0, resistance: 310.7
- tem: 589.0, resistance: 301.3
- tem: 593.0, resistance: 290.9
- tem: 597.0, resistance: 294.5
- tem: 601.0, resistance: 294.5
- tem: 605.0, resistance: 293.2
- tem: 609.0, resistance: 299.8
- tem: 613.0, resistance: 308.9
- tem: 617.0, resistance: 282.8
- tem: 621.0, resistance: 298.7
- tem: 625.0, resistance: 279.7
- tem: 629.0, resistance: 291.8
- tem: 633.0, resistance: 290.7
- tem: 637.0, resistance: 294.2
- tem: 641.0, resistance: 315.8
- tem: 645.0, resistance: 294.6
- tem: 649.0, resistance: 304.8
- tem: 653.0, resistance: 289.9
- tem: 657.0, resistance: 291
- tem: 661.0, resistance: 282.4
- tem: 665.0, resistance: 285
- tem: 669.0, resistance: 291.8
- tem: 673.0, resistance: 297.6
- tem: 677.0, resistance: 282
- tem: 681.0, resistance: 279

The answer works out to 299.8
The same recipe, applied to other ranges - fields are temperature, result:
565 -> 299.3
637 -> 294.2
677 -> 282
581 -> 302.7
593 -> 290.9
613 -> 308.9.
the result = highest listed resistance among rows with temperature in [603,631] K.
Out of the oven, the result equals 308.9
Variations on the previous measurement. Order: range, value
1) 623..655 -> 315.8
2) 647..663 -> 304.8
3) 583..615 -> 310.7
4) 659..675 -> 297.6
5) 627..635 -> 291.8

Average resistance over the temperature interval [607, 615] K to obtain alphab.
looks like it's 304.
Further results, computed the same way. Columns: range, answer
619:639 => 291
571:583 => 301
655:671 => 288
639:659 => 299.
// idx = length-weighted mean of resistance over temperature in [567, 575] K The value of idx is 301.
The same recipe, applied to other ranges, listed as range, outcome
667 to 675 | 295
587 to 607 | 295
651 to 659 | 290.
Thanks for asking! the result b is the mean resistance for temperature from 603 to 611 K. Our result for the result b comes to 296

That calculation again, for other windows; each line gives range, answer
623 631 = 286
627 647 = 297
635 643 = 305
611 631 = 292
